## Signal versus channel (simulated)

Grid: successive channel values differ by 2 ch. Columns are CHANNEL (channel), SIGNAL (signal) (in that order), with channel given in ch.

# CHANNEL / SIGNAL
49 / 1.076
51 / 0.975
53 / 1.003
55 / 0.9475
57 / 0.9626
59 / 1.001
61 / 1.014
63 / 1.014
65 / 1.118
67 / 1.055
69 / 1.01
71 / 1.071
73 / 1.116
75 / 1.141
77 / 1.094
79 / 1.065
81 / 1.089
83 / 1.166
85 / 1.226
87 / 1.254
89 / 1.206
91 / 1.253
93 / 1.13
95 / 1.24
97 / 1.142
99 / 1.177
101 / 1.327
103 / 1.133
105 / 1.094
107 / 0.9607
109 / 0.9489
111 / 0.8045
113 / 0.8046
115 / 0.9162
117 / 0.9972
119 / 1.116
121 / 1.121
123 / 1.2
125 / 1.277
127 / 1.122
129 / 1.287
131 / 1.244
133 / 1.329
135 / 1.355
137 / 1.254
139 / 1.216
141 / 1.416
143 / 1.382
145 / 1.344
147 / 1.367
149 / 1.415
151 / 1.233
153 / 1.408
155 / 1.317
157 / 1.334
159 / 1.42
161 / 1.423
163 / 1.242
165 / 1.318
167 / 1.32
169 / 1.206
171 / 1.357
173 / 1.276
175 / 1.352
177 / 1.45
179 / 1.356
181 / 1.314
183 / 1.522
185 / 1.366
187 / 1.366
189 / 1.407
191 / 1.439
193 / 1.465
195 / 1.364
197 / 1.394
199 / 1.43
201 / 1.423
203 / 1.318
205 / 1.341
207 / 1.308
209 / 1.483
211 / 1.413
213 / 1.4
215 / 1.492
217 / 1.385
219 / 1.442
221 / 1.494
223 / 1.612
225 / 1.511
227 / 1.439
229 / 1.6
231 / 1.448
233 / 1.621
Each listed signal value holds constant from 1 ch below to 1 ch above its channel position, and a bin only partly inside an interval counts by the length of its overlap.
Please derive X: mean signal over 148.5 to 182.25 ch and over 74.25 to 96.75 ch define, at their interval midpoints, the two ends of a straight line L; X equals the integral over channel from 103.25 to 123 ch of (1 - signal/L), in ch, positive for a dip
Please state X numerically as 3.8 ch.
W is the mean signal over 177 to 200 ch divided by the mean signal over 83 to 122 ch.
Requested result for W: 1.28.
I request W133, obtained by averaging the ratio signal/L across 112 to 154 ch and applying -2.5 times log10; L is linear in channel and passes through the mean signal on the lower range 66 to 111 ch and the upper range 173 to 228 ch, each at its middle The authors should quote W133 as 0.01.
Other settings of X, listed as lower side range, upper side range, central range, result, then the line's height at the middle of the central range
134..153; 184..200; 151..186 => 0.57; 1.37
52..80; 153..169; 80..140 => 1.56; 1.18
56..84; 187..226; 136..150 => -0.93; 1.26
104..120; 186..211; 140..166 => -4.32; 1.16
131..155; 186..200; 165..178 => 0.48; 1.38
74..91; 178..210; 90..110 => 0.93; 1.2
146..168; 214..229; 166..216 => 1.37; 1.42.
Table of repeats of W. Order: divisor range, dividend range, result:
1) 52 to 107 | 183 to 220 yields 1.27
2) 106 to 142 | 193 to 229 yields 1.27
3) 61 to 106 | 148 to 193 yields 1.19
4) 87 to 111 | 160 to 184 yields 1.18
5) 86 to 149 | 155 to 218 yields 1.17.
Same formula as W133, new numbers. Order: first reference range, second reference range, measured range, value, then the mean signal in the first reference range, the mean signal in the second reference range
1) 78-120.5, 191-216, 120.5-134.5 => -0.047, 1.1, 1.4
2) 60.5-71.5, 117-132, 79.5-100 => -0.079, 1.05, 1.18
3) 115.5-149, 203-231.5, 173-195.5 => -0.017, 1.25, 1.45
